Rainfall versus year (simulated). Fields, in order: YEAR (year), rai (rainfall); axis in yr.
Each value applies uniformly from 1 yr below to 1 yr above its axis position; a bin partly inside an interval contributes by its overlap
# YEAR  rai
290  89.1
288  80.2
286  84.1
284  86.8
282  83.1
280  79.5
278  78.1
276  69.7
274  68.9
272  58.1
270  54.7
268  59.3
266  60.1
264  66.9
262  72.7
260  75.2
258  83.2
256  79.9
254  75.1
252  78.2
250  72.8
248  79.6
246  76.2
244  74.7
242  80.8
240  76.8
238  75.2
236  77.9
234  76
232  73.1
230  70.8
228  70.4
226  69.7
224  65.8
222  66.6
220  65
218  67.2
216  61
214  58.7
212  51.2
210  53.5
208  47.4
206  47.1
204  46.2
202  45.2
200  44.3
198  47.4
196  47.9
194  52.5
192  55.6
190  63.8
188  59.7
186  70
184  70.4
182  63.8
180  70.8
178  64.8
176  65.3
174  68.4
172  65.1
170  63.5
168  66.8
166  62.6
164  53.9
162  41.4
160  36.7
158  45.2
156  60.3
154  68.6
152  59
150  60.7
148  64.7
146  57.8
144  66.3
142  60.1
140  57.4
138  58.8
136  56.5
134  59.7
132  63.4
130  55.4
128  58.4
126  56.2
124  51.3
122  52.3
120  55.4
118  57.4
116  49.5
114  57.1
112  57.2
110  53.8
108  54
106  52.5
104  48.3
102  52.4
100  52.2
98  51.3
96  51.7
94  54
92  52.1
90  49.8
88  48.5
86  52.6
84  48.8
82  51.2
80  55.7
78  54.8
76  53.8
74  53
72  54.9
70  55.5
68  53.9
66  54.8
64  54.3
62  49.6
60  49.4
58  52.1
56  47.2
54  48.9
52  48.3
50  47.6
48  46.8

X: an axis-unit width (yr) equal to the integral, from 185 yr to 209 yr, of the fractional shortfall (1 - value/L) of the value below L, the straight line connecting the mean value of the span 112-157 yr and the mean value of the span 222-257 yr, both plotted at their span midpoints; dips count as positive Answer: 5.5 yr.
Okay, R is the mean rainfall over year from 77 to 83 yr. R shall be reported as 53.9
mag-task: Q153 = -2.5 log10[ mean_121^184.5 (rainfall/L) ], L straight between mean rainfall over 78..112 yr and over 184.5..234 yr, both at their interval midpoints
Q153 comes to -0.07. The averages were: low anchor 52.1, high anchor 58.8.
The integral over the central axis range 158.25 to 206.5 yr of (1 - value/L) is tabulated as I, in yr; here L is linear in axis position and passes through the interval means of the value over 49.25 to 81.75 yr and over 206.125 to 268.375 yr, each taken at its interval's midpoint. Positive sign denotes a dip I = 5.08 yr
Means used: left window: 52.1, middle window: 57.1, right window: 69.5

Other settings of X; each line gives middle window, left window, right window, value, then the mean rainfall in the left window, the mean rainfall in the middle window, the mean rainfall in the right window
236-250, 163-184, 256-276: -2.14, 64.8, 77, 67.4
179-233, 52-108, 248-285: 5.27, 51.9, 59.4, 72.5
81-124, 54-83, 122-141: 2.10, 52.7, 52.5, 57.2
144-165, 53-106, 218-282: 1.84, 52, 55.4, 72.1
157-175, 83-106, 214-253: 1.78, 51.1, 56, 72.2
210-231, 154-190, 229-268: 1.67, 60.8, 64.1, 74.6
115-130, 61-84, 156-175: 0.15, 53.6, 54.4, 56.2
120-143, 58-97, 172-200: -0.14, 52.5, 57.1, 61.1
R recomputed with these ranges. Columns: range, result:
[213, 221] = 63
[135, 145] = 59.8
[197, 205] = 45.8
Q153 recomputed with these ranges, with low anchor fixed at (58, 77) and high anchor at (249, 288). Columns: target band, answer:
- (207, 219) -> 0.20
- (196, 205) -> 0.40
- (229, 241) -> -0.08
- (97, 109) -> 0.10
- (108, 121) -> 0.06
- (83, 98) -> 0.09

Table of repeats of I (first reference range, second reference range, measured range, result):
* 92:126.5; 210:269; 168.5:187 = -1.3 yr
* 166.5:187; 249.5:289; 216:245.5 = -0.5 yr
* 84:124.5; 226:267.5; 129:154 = -0.9 yr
